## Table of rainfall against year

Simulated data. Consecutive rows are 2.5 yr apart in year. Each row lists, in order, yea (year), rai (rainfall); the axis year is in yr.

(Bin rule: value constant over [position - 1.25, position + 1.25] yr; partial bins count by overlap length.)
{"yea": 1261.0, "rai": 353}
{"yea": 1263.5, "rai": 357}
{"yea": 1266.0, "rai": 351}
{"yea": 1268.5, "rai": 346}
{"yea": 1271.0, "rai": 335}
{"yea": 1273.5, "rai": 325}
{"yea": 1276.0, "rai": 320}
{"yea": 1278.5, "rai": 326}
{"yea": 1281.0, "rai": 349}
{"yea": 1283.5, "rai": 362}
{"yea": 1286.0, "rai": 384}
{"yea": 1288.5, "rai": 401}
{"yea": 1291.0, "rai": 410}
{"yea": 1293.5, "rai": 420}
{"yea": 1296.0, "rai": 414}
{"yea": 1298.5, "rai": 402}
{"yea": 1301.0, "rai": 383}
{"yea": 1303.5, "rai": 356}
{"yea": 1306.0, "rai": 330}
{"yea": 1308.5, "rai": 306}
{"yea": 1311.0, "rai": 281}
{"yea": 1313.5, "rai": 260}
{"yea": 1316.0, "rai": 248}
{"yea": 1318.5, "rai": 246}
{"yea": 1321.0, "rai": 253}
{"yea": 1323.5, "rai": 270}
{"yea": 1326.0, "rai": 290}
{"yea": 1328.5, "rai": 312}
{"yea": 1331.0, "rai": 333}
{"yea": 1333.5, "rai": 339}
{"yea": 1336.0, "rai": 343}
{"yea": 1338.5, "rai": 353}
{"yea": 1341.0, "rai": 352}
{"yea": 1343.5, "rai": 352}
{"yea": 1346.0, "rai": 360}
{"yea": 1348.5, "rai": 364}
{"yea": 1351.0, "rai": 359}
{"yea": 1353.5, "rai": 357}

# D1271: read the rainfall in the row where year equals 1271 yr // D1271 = 335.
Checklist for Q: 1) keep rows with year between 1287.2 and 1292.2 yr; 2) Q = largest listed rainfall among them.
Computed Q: 410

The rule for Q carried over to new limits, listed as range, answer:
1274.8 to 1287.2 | 384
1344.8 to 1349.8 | 364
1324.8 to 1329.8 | 312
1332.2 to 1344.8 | 353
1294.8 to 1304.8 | 414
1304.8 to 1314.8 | 330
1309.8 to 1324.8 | 281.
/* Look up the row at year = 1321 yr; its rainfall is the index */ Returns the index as 253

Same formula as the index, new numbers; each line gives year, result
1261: 353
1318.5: 246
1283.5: 362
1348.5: 364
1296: 414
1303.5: 356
